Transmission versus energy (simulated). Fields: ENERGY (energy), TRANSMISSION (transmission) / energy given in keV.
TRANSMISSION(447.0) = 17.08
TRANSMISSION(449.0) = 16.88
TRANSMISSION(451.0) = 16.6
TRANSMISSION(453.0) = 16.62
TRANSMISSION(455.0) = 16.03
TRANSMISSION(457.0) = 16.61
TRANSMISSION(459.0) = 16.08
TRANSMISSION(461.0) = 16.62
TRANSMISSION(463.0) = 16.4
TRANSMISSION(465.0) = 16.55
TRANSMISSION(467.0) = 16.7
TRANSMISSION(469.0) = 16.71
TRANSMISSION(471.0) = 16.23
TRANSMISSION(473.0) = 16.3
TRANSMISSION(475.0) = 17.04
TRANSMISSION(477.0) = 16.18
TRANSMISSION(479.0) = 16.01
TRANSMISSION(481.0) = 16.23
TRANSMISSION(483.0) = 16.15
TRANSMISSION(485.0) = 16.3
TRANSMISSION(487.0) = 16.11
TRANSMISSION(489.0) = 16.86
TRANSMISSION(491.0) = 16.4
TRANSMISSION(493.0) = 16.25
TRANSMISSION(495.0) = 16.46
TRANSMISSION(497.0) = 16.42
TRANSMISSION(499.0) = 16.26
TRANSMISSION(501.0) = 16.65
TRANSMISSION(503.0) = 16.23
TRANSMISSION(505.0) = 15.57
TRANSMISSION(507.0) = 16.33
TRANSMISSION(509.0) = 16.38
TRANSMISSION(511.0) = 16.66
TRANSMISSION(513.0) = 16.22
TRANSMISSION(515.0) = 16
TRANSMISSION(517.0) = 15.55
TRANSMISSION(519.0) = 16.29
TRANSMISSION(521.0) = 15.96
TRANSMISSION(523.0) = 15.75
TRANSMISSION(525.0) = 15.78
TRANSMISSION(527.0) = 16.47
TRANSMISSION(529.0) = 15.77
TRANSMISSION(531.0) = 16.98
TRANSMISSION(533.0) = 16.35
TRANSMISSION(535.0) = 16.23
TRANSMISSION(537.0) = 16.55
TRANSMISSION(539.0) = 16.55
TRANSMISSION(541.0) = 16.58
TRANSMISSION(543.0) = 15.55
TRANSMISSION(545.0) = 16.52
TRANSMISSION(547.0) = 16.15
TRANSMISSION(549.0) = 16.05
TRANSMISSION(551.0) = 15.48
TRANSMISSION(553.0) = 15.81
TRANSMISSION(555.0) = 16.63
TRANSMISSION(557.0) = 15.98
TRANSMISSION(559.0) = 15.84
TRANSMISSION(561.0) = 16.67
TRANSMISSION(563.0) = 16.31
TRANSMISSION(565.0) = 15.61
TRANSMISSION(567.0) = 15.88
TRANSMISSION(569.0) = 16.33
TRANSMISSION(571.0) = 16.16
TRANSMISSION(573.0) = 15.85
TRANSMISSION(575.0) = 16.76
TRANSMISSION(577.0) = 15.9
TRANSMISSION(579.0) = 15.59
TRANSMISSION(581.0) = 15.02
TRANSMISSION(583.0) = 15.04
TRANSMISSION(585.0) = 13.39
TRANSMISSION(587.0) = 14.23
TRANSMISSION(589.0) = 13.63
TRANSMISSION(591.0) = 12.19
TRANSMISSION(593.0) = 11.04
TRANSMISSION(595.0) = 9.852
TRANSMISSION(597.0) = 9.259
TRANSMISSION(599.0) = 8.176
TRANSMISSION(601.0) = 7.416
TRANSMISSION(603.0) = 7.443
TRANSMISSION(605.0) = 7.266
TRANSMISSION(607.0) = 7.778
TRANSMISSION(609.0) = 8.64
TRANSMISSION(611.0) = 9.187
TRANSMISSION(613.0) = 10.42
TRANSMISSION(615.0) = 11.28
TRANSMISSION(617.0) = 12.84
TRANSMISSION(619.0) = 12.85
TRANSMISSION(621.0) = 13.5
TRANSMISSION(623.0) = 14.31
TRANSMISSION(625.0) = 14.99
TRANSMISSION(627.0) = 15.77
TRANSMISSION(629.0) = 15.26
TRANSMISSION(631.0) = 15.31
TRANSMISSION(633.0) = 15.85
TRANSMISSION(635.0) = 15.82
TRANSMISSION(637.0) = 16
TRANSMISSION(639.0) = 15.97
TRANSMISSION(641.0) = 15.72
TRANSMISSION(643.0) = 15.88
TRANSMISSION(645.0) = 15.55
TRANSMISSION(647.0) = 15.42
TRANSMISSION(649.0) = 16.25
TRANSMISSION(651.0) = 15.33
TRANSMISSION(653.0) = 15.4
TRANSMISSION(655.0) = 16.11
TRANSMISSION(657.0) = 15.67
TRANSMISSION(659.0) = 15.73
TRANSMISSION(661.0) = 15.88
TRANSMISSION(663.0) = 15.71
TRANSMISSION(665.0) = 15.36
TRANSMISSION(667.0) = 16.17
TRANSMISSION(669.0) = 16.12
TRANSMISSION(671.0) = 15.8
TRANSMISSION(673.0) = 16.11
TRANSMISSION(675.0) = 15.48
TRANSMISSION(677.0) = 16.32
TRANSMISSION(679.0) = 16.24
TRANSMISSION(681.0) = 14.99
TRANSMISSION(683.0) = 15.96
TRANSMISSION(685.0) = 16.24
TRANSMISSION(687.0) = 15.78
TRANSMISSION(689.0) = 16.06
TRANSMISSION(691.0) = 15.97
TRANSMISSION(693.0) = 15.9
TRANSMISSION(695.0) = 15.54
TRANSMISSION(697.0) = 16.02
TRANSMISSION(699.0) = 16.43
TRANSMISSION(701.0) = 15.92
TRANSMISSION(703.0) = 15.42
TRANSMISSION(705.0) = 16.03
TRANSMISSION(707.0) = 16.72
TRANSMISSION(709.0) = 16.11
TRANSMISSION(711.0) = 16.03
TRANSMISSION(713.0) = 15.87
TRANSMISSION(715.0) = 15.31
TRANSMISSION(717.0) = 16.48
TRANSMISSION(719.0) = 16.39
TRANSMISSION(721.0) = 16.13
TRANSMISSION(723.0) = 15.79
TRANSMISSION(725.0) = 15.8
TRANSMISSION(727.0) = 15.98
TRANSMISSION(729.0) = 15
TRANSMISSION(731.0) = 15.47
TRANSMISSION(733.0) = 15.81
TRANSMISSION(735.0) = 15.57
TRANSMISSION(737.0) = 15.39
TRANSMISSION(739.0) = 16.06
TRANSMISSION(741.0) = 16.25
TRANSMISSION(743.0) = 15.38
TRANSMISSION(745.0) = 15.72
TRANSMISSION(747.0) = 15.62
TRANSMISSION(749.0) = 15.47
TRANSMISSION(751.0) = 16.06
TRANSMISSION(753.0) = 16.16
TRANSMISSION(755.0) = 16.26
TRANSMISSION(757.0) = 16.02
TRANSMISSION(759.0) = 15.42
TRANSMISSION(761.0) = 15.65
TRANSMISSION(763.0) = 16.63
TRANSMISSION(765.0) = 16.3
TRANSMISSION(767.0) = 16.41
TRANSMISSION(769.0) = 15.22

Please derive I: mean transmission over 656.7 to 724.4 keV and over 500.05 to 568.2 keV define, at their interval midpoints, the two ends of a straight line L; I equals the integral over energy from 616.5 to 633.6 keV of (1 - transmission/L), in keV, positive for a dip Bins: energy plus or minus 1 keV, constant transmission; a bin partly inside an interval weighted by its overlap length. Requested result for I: 1.59 keV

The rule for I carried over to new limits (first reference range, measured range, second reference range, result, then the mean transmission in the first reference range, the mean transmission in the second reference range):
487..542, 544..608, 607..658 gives 6.2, 16.3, 14.2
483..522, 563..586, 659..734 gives 0.7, 16.3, 15.9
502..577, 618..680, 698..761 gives 1.7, 16.2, 15.9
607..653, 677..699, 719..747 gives -1.3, 14.1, 15.7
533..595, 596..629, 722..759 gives 10.0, 15.4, 15.8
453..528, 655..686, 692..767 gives 0.3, 16.3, 15.9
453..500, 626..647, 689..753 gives 0.5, 16.4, 15.9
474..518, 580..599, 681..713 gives 4.4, 16.3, 16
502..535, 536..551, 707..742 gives -0.1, 16.1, 15.9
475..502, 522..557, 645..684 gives 0.0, 16.4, 15.8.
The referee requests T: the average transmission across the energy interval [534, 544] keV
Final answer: 16.3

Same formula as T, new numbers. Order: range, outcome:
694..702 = 16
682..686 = 16.1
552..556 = 16.2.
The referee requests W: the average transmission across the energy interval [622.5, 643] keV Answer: 15.5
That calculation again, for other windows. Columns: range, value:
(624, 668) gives 15.7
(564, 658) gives 13.6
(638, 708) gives 15.9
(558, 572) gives 16.1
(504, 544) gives 16.2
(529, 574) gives 16.2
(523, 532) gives 16.2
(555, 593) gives 15.3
